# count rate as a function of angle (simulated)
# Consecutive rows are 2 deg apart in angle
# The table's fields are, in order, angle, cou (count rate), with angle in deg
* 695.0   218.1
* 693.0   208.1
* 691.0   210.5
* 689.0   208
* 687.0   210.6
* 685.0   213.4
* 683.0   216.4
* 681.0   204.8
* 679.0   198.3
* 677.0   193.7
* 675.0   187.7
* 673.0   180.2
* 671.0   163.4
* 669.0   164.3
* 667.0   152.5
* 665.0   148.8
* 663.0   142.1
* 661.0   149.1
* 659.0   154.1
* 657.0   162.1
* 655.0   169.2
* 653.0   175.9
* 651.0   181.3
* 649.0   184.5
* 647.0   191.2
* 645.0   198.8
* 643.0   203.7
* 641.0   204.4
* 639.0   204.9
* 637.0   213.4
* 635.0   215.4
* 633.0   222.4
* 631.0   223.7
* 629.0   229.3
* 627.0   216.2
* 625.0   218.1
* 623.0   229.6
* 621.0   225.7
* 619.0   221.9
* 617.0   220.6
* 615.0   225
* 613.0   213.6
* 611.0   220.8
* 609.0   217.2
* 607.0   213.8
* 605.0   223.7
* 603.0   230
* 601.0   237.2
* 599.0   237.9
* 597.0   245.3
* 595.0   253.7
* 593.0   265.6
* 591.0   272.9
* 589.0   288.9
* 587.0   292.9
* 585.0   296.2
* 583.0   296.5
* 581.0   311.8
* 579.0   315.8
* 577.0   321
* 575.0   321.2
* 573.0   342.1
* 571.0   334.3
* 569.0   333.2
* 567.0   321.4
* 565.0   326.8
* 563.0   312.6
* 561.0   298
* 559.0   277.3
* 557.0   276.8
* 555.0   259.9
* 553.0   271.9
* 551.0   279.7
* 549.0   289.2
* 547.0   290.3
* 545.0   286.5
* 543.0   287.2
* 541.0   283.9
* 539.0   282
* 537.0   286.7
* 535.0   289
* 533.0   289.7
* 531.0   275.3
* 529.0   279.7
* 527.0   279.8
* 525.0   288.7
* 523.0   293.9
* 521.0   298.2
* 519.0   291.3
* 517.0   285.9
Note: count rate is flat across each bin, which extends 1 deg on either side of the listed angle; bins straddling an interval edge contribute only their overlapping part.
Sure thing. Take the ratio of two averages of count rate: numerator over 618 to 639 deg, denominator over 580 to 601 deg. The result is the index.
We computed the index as 0.8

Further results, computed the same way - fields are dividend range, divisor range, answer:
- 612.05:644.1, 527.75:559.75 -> 0.77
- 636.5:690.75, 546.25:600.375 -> 0.63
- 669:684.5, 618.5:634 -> 0.85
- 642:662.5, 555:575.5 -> 0.57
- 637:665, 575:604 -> 0.64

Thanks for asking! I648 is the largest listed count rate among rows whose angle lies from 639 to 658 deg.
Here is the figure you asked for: 204.9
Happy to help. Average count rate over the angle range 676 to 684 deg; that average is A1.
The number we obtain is 203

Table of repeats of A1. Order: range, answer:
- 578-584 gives 308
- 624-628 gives 217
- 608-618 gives 219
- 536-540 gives 284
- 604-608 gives 219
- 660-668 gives 148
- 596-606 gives 235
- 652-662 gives 162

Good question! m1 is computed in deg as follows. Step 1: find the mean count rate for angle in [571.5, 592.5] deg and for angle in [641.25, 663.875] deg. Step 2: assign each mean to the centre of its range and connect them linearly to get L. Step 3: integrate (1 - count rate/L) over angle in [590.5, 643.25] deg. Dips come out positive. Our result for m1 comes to 2.91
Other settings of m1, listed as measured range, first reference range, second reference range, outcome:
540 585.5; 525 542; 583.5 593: -2.7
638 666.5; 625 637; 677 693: 5.2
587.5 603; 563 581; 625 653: 1.5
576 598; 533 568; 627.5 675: -3.1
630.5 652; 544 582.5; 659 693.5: 1.7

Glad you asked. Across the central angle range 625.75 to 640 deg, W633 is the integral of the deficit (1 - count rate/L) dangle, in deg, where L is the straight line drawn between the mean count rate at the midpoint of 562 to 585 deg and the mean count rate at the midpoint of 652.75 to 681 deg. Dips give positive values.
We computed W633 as 0.37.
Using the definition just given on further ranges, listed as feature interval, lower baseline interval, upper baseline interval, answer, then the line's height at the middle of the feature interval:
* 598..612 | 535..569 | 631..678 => 0.5 deg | 234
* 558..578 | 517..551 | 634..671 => -5.0 deg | 256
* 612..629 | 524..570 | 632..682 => -0.3 deg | 218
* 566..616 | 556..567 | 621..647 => -1.2 deg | 265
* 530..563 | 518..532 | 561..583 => 2.1 deg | 303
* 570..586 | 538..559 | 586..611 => -3.5 deg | 261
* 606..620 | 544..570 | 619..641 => 1.0 deg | 237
